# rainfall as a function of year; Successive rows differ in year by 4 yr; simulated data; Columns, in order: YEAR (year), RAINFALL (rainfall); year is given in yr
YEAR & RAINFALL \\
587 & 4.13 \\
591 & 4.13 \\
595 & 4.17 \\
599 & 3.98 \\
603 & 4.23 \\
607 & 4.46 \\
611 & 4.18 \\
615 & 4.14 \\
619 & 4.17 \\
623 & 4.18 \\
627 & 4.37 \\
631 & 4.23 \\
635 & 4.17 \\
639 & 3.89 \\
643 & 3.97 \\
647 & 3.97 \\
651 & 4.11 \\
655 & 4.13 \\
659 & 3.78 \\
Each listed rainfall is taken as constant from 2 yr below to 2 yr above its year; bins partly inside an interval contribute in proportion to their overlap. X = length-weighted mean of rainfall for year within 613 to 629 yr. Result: 4.21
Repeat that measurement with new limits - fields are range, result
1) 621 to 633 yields 4.26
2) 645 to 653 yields 4.04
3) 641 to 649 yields 3.97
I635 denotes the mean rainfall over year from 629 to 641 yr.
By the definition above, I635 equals 4.1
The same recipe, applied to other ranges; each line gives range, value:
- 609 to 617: 4.16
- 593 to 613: 4.2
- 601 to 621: 4.24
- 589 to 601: 4.09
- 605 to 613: 4.32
